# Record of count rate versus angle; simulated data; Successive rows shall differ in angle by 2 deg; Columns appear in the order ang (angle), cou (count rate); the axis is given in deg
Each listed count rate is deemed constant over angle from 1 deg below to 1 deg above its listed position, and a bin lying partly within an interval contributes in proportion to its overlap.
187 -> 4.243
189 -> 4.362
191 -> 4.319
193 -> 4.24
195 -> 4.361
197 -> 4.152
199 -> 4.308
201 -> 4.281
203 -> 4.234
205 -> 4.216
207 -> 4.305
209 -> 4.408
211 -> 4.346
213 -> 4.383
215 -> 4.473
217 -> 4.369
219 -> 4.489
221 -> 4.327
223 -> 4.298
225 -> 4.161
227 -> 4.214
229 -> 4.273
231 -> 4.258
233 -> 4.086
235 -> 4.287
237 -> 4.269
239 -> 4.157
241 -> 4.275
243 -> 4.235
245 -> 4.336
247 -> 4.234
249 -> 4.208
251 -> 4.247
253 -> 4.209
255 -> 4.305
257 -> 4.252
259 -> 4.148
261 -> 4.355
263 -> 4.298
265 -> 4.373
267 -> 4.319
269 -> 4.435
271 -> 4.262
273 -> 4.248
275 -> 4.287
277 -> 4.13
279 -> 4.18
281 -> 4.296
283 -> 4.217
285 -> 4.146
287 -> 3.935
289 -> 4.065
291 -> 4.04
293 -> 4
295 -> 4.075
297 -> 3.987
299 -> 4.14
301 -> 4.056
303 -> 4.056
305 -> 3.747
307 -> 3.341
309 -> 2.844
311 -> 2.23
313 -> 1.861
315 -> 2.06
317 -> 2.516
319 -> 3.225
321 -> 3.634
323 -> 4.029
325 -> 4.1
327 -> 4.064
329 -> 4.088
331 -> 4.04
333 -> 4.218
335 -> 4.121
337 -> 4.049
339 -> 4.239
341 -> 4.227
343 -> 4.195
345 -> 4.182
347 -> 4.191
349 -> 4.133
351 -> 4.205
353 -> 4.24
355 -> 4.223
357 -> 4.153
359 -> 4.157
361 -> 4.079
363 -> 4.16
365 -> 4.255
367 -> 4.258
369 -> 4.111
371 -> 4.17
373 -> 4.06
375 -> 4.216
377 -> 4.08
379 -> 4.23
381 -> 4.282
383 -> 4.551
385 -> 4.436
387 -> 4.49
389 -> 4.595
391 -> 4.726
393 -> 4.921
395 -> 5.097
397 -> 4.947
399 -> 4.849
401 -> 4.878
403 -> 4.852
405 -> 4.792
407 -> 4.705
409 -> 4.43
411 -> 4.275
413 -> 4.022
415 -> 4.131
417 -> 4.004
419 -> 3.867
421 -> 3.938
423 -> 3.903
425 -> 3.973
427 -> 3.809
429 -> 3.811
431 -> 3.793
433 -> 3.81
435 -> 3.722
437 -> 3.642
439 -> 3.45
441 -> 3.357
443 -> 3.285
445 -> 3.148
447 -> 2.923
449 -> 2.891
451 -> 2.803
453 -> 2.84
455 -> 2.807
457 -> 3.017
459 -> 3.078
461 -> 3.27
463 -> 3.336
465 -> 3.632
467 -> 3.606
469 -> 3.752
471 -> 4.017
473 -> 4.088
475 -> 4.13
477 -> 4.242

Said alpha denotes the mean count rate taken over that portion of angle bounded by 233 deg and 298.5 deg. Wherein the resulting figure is 4.21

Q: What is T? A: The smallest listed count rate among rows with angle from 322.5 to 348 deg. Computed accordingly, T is 4.029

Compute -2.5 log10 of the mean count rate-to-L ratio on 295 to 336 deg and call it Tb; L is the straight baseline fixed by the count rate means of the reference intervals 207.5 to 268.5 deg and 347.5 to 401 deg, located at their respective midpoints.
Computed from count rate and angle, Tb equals 0.224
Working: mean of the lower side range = 4.29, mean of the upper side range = 4.38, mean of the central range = 3.53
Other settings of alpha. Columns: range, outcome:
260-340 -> 3.86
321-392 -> 4.21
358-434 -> 4.31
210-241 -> 4.29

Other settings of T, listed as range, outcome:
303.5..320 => 1.861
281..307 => 3.341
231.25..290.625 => 3.935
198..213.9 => 4.216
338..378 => 4.06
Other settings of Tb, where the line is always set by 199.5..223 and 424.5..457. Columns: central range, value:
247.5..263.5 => -0.02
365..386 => -0.17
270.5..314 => 0.05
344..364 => -0.12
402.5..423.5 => -0.22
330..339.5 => -0.09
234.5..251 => -0.01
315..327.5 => 0.12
